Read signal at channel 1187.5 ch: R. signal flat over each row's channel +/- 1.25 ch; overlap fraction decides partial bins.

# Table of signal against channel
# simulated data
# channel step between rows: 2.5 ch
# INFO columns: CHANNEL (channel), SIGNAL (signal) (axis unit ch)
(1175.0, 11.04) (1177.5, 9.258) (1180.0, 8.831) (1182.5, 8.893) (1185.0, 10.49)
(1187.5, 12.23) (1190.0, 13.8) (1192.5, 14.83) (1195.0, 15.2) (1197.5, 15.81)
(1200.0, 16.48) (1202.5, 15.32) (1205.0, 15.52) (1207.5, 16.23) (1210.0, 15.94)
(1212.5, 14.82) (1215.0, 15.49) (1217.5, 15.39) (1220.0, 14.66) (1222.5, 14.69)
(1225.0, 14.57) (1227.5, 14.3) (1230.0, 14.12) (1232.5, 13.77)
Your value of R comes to 12.23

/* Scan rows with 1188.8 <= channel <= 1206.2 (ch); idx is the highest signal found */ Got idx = 16.48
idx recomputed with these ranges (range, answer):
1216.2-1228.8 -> 15.39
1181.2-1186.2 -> 10.49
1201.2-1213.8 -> 16.23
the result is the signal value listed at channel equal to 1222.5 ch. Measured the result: 14.69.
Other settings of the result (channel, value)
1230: 14.12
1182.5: 8.893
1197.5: 15.81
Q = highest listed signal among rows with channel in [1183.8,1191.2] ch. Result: 13.8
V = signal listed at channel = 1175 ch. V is 11.04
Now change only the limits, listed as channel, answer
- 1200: 16.48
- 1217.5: 15.39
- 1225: 14.57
